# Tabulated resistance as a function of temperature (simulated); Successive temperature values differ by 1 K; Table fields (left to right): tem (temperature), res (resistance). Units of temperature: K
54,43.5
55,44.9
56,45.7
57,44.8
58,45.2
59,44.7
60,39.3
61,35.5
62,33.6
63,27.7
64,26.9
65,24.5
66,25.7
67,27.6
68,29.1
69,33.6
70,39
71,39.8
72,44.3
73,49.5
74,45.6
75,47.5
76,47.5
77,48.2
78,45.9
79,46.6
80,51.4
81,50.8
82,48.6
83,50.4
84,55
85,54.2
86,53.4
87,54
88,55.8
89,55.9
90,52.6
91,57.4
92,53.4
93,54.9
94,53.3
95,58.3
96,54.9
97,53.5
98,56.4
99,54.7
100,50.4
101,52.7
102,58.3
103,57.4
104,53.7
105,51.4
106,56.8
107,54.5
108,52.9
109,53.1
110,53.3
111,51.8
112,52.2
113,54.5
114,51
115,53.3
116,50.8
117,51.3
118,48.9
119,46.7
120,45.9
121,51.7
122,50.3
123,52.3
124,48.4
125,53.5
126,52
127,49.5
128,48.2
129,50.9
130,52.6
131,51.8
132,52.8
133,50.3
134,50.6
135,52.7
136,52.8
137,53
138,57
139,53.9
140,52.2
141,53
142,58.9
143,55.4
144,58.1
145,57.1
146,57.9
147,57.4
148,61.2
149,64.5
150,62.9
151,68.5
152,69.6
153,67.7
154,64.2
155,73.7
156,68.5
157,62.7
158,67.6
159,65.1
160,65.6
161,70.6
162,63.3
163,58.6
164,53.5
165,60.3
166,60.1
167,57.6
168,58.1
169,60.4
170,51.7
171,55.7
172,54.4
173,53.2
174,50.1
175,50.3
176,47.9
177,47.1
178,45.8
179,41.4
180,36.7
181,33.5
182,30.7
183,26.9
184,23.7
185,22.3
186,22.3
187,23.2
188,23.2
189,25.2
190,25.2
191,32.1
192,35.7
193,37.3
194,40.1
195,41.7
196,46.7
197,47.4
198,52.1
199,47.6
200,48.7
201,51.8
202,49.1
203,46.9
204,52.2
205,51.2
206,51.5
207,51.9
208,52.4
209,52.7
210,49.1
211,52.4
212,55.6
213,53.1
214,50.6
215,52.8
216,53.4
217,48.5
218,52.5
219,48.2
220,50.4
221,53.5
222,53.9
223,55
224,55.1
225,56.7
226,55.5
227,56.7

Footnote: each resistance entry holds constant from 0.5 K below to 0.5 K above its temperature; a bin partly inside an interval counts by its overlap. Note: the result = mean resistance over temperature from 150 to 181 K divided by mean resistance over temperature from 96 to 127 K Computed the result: 1.1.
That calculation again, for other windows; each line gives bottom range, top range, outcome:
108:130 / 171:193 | 0.71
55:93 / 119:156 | 1.27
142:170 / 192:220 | 0.79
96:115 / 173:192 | 0.64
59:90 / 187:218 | 1.06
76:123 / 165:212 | 0.84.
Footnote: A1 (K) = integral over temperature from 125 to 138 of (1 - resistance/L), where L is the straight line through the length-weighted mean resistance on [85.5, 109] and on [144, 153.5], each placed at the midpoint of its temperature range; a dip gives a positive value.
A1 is 1.8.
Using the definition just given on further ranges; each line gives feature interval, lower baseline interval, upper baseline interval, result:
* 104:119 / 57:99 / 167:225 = -2.2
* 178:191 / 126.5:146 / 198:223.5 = 5.8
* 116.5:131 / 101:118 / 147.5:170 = 1.6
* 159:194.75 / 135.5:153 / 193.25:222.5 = 6.7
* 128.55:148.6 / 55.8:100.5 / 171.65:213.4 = -4.8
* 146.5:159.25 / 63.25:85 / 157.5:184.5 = -4.1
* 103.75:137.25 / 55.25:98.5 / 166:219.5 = -4.6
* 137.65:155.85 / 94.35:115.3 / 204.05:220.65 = -2.7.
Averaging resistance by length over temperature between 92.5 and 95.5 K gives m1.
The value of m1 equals 55.5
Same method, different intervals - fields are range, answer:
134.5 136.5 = 52.8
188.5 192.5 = 29.6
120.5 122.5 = 51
